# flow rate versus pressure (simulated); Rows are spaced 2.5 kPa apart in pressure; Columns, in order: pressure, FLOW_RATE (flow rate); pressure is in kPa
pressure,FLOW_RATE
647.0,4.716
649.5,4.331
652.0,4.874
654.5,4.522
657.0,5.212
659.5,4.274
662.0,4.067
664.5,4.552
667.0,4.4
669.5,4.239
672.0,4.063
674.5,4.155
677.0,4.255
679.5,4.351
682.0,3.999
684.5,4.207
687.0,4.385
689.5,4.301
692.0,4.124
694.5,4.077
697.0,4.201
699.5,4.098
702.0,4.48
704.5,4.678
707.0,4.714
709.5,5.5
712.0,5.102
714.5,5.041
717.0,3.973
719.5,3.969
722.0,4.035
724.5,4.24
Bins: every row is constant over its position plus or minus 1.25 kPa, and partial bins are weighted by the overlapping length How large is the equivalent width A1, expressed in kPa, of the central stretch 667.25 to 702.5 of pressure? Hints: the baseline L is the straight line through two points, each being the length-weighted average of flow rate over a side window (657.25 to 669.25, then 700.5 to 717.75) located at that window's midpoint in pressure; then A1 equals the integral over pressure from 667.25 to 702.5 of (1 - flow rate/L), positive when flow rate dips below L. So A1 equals 2.9 kPa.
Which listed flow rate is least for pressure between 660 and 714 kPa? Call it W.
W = 3.999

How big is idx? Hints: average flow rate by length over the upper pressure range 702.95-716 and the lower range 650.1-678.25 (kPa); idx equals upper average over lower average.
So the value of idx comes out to 1.1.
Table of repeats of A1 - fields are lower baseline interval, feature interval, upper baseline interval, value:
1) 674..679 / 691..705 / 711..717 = 1.0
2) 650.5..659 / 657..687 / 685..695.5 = 1.6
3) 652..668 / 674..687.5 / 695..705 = 0.6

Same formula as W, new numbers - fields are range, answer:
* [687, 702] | 4.077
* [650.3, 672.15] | 4.063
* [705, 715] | 4.714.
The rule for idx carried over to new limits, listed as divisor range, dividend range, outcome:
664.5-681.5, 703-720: 1.11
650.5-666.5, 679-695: 0.92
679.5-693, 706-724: 1.09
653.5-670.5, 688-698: 0.94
